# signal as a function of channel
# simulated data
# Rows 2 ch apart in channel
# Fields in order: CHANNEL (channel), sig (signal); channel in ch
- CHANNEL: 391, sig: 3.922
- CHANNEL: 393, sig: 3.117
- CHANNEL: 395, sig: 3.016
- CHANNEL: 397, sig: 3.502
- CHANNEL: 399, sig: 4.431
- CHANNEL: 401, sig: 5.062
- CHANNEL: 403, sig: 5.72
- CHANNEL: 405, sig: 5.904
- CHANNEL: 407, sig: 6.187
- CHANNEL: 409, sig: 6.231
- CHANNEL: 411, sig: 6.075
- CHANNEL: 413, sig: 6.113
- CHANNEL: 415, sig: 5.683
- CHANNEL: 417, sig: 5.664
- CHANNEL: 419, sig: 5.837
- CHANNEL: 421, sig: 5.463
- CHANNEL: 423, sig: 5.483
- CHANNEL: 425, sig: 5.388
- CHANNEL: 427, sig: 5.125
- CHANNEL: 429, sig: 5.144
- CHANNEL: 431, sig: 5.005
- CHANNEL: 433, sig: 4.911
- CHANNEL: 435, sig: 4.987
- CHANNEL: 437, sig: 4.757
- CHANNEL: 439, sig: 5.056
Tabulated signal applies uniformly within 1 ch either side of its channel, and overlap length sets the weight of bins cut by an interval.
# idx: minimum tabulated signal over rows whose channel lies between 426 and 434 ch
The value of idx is 4.911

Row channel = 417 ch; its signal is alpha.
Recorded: 5.664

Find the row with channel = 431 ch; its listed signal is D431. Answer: 5.005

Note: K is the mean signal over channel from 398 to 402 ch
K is 4.75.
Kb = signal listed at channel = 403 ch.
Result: 5.72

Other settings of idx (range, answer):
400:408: 5.062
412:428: 5.125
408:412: 6.075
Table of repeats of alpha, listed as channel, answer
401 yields 5.062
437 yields 4.757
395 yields 3.016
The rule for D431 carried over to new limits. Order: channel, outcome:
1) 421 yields 5.463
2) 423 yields 5.483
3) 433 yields 4.911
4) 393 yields 3.117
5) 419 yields 5.837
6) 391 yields 3.922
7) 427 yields 5.125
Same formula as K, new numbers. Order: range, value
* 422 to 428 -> 5.33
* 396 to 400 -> 3.97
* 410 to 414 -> 6.09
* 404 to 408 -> 6.05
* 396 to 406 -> 4.92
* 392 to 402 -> 3.83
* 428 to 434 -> 5.02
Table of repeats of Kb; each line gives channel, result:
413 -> 6.113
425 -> 5.388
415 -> 5.683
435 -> 4.987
